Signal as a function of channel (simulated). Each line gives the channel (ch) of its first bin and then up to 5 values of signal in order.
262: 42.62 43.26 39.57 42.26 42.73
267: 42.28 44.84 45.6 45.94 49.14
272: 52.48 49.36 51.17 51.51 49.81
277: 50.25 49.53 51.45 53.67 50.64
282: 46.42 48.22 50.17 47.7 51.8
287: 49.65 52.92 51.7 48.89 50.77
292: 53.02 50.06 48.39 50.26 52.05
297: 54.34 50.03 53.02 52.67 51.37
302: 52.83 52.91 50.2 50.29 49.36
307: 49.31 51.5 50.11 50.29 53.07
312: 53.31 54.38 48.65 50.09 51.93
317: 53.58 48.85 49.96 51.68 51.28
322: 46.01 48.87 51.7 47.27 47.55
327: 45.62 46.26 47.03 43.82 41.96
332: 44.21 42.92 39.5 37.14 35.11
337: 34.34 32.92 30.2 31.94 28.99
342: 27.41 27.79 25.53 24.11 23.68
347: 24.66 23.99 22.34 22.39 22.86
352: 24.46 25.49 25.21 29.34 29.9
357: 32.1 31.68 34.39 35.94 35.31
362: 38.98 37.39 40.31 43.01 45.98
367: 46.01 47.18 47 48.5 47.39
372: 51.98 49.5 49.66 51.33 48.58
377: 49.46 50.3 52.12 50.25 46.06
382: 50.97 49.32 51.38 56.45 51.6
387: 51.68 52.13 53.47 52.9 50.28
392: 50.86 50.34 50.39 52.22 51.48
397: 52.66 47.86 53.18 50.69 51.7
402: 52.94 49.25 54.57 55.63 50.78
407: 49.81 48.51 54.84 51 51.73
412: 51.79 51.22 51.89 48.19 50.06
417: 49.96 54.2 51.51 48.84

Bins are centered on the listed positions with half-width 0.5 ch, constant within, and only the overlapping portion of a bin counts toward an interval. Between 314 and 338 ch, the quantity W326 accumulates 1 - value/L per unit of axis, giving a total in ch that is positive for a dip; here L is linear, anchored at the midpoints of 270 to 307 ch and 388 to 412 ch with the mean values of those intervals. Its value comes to 2.48 ch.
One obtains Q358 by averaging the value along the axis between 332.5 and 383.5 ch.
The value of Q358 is 37.3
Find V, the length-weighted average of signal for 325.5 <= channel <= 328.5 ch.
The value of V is 46.5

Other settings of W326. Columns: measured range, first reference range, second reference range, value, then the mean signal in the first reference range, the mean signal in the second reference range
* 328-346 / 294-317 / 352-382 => 4.5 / 51.4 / 41.9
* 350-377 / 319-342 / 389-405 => 4.5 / 42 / 51.6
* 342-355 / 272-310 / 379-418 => 6.7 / 50.8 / 51.4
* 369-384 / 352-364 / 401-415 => -3.9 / 32.3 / 51.7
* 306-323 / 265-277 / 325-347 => -4.6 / 47.6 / 36.1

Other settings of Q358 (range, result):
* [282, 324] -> 50.8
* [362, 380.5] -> 47.3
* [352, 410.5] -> 46.7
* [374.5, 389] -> 50.9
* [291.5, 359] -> 41.8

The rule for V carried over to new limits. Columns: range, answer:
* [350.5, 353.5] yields 24.3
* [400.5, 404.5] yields 52.1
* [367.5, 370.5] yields 47.6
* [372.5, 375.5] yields 50.2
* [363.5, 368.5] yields 44.5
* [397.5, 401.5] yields 50.9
